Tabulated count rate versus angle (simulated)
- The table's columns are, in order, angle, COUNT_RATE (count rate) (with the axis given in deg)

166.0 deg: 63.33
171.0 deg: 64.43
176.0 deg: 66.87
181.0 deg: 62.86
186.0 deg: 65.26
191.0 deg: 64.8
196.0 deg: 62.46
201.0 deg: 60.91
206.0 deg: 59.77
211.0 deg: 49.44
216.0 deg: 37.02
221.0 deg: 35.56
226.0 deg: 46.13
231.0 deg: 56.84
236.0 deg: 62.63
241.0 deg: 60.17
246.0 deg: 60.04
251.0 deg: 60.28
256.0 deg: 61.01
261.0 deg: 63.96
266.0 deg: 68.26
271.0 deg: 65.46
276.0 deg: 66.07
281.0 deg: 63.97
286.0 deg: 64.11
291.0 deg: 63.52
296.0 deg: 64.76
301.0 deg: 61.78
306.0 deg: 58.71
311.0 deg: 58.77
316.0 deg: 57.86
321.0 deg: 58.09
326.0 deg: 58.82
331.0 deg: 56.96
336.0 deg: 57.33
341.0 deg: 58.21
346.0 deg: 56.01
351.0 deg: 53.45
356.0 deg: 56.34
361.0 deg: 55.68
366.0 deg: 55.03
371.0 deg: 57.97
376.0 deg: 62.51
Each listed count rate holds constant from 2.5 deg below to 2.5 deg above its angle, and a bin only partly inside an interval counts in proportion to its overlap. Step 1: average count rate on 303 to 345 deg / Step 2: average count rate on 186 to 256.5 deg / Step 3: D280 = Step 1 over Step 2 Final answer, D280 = 1.0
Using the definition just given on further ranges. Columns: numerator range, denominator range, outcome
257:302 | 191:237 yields 1.23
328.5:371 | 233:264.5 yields 0.91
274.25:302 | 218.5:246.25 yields 1.21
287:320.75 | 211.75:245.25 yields 1.21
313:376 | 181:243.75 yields 1.03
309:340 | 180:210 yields 0.93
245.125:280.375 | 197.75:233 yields 1.29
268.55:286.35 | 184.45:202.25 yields 1.02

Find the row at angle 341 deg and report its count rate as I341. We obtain 58.21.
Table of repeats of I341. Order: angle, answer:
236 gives 62.63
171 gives 64.43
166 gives 63.33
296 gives 64.76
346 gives 56.01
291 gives 63.52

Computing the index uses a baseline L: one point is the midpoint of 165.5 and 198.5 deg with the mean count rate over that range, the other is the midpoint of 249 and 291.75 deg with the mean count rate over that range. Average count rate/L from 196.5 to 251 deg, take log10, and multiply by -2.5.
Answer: 0.20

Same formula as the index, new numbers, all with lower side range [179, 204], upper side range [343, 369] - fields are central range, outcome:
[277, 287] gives -0.10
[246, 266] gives -0.04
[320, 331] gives -0.02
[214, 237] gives 0.29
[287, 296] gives -0.10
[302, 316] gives -0.02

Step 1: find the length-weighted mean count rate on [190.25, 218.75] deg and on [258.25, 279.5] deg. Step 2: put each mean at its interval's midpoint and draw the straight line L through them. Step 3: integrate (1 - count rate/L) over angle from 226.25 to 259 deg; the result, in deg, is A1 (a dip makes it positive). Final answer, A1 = 1.14 deg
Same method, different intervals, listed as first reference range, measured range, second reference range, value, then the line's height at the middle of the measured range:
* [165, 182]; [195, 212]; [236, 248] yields 1.2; 62.9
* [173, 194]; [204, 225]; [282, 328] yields 6.2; 63.8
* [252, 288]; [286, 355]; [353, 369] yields 0.8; 59.6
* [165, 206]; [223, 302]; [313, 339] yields -1.6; 60.5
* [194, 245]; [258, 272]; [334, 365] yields -3.0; 54.2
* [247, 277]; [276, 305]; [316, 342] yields -1.1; 61.3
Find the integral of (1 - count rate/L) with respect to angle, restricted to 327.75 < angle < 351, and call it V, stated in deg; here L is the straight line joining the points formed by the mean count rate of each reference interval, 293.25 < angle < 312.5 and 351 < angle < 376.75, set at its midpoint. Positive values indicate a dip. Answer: 0.69 deg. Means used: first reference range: 61.2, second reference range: 56.8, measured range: 56.8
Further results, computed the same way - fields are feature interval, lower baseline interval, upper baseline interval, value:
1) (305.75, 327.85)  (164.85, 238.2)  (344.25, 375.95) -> -0.8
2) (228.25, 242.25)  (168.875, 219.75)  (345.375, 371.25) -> -0.4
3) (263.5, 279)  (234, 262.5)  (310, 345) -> -1.6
